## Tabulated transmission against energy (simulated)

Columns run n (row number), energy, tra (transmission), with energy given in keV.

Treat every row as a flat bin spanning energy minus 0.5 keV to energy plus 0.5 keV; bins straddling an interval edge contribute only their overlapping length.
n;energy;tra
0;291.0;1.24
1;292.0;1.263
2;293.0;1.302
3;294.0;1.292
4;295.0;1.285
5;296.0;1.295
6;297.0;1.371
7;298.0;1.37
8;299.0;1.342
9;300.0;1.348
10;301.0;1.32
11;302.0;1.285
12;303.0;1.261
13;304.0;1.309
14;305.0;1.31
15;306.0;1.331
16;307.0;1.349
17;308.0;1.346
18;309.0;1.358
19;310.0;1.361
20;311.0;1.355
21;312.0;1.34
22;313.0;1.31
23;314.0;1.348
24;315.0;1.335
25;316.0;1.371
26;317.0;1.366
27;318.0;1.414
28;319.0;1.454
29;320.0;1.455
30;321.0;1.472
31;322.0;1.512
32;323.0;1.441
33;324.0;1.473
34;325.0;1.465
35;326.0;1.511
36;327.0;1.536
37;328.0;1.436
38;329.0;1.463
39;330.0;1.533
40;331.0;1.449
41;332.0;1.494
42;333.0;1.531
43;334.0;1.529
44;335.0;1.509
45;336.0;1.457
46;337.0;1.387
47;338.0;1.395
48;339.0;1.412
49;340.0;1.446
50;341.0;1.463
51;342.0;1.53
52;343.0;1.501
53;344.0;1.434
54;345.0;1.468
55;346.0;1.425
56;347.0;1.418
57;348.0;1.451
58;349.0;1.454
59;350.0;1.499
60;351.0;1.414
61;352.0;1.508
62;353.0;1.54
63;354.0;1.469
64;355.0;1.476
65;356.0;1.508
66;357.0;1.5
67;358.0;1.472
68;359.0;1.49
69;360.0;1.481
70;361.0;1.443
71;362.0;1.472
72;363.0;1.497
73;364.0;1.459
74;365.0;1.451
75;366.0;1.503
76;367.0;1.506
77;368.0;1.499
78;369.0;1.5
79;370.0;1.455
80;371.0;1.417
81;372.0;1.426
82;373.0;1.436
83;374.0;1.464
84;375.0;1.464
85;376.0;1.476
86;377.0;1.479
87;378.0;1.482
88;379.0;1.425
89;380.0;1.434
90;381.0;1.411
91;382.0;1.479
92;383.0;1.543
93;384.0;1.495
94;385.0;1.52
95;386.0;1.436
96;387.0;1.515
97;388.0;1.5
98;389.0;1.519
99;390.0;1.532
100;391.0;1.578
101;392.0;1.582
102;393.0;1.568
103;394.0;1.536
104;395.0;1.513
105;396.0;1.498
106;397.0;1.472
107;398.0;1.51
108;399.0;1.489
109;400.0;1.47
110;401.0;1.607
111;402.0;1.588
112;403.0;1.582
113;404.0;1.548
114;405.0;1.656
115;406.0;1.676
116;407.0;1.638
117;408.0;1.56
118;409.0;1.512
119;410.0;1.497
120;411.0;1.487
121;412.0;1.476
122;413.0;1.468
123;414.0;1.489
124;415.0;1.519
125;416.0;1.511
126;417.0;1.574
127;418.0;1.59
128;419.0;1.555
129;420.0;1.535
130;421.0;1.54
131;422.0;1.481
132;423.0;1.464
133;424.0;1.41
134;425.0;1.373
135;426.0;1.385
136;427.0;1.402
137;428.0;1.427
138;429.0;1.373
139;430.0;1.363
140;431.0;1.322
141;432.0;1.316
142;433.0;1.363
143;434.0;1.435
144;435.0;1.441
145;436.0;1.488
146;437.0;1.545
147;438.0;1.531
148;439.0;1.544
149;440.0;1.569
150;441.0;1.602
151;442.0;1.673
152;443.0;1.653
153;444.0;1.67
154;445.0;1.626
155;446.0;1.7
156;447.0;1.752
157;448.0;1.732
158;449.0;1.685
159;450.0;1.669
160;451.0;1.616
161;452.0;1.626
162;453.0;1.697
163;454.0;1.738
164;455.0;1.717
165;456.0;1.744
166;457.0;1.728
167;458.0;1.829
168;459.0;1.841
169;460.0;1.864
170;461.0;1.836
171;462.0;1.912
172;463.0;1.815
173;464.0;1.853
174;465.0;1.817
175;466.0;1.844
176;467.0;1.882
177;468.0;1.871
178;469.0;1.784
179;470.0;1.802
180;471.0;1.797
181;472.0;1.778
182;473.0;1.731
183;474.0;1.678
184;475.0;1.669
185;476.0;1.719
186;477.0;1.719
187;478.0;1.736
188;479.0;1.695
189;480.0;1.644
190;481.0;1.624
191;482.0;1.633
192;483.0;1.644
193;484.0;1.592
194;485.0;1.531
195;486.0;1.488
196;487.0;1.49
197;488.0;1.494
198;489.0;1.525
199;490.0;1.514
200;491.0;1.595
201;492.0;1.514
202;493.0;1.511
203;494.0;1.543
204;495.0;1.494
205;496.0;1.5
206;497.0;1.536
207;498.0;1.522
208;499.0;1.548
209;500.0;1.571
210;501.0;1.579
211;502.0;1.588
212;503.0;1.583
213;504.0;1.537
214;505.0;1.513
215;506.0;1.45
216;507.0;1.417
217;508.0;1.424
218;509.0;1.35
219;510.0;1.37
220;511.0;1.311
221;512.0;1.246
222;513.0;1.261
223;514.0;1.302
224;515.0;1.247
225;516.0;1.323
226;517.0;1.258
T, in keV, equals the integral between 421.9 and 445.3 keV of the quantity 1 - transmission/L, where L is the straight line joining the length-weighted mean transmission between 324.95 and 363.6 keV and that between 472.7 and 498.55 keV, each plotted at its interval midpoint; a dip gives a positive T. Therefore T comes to 1.1 keV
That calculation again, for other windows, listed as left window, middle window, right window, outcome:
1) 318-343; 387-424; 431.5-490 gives 1.2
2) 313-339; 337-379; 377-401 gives 0.3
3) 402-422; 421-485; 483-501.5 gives -4.2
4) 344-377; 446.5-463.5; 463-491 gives -1.1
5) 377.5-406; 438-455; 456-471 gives 1.0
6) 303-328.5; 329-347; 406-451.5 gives -0.6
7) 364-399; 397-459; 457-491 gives 1.8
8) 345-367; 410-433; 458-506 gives 1.7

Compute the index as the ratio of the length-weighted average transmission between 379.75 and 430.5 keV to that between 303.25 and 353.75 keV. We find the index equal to 1.05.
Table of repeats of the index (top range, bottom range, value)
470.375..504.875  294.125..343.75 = 1.14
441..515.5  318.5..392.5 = 1.10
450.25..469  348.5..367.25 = 1.21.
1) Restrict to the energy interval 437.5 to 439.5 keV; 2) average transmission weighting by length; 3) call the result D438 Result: 1.54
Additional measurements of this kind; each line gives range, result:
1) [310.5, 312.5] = 1.35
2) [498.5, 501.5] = 1.57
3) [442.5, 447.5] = 1.68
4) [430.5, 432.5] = 1.32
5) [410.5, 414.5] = 1.48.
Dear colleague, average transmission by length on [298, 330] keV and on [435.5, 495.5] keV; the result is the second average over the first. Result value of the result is 1.21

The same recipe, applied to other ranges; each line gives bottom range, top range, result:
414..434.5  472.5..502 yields 1.10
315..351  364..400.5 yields 1.02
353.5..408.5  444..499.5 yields 1.12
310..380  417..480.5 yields 1.12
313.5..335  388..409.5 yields 1.07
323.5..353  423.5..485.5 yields 1.12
